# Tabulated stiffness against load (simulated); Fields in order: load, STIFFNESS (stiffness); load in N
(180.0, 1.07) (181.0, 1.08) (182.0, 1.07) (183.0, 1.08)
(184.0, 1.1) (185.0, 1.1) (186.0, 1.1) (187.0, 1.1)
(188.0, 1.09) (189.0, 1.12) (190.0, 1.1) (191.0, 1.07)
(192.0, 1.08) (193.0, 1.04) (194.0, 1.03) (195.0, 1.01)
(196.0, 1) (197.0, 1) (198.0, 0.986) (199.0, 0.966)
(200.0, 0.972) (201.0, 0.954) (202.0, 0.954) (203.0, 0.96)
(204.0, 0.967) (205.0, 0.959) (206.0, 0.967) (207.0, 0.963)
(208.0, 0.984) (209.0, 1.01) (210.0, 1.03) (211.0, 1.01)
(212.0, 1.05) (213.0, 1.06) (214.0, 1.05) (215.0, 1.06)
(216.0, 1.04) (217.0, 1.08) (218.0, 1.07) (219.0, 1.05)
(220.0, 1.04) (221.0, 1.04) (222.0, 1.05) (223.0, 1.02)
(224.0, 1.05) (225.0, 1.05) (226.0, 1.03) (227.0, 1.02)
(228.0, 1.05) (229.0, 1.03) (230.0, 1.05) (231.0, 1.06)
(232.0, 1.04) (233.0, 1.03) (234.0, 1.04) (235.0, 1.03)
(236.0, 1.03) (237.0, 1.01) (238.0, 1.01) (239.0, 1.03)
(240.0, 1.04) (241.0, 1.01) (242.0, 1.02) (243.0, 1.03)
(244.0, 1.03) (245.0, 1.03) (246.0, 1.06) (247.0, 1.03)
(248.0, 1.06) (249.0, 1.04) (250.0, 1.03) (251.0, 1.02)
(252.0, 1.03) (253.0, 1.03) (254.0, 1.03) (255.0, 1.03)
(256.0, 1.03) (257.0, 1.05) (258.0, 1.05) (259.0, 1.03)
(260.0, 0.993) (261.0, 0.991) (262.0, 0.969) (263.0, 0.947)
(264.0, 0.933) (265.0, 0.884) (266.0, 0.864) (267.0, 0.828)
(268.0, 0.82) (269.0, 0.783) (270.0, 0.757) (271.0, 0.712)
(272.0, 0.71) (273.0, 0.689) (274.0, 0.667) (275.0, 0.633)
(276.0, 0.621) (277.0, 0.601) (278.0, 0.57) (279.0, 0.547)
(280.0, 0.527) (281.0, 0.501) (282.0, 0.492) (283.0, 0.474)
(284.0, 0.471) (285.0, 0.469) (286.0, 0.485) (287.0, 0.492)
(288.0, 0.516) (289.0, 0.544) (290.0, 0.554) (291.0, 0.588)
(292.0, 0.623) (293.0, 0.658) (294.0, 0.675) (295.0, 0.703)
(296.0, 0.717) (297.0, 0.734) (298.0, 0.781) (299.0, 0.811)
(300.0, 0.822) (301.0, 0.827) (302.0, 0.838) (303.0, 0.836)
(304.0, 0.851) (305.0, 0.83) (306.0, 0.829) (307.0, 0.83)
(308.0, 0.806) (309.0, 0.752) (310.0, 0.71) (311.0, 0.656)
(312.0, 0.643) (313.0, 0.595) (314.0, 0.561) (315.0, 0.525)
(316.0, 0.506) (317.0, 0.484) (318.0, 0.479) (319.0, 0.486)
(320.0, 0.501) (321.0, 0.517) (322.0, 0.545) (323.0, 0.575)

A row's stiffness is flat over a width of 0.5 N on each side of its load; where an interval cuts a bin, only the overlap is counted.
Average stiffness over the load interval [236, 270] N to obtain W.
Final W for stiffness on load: 0.989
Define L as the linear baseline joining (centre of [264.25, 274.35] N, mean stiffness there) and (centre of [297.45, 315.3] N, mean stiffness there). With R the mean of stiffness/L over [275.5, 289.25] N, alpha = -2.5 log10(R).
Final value 0.421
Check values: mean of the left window 0.777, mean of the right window 0.753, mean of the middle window 0.522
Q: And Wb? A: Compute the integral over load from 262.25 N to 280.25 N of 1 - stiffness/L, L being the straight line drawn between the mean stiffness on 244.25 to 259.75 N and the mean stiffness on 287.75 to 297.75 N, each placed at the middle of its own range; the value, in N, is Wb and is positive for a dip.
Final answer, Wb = 2.5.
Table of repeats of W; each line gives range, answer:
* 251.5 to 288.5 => 0.763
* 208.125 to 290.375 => 0.903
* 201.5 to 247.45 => 1.03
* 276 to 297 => 0.566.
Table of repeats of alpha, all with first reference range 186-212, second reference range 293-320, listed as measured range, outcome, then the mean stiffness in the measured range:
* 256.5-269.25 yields -0.134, 0.937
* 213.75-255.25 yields -0.143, 1.04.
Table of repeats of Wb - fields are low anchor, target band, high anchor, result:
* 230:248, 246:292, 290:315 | 6.1 N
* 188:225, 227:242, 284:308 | -1.8 N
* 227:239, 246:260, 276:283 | -3.7 N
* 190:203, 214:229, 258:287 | -2.2 N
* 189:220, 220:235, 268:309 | -1.9 N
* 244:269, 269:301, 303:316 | 8.1 N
